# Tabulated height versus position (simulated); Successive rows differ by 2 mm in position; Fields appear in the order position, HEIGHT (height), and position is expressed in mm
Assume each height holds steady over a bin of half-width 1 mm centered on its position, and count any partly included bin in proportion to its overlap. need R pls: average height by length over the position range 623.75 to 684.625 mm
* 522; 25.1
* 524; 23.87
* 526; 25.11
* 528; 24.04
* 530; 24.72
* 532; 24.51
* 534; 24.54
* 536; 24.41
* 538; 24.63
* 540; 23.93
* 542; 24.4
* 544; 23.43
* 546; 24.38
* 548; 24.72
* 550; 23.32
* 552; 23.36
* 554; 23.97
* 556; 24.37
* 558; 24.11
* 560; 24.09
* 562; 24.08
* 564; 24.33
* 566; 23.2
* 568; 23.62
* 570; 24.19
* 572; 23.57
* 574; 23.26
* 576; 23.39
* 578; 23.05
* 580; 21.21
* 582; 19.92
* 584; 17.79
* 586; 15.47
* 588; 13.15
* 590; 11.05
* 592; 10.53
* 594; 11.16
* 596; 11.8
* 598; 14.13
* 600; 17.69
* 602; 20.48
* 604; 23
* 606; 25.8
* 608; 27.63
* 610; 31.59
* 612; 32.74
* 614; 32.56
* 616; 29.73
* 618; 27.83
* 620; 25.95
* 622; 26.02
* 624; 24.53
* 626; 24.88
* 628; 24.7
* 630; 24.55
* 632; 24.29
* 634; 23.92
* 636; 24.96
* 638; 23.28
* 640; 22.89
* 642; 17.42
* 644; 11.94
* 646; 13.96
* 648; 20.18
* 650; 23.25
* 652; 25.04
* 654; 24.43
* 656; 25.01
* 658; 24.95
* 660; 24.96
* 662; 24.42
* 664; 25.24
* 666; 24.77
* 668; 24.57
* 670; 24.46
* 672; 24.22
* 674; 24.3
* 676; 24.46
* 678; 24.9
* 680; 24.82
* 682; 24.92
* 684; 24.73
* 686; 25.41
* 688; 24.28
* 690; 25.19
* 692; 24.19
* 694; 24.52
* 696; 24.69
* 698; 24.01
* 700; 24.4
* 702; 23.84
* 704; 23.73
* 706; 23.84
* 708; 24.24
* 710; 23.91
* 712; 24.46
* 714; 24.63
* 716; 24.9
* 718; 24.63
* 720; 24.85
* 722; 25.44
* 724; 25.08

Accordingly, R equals 23.4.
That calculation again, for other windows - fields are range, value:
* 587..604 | 14.3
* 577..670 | 22.2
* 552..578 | 23.8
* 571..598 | 17.2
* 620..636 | 24.8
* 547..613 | 21.4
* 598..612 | 24.2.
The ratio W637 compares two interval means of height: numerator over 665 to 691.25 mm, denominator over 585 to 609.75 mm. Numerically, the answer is 1.43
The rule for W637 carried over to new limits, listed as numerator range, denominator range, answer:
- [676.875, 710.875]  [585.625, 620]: 1.15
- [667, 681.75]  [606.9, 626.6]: 0.86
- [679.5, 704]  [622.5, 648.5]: 1.13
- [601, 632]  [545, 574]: 1.12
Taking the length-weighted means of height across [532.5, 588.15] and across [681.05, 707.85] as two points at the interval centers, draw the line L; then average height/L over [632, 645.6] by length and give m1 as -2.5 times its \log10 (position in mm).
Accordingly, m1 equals 0.15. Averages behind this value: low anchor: 22.9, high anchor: 24.4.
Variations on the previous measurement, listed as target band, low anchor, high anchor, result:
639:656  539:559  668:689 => 0.210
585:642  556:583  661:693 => 0.075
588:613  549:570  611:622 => 0.395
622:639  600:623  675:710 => 0.087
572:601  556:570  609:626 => 0.457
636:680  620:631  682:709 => 0.084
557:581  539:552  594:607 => -0.096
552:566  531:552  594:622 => 0.008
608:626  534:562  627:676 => -0.218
